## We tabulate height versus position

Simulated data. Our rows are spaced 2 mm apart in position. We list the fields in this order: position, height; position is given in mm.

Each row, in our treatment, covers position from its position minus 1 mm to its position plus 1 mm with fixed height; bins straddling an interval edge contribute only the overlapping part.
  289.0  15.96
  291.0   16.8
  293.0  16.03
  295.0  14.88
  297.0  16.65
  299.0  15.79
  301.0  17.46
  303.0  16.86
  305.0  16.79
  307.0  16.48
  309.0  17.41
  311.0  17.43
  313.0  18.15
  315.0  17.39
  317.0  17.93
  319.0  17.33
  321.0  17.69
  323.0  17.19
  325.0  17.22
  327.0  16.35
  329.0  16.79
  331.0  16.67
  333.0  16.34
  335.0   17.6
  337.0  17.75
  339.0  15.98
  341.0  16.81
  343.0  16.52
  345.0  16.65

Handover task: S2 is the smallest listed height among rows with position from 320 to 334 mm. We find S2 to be 16.34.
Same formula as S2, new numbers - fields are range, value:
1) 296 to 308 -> 15.79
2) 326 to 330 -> 16.35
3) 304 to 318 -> 16.48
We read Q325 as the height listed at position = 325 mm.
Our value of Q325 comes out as 17.22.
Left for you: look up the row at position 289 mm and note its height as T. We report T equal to 15.96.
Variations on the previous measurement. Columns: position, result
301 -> 17.46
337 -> 17.75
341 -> 16.81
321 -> 17.69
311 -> 17.43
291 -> 16.8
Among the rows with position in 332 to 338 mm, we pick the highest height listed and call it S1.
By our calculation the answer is 17.75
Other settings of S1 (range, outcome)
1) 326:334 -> 16.79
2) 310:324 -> 18.15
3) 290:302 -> 17.46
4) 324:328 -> 17.22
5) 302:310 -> 17.41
